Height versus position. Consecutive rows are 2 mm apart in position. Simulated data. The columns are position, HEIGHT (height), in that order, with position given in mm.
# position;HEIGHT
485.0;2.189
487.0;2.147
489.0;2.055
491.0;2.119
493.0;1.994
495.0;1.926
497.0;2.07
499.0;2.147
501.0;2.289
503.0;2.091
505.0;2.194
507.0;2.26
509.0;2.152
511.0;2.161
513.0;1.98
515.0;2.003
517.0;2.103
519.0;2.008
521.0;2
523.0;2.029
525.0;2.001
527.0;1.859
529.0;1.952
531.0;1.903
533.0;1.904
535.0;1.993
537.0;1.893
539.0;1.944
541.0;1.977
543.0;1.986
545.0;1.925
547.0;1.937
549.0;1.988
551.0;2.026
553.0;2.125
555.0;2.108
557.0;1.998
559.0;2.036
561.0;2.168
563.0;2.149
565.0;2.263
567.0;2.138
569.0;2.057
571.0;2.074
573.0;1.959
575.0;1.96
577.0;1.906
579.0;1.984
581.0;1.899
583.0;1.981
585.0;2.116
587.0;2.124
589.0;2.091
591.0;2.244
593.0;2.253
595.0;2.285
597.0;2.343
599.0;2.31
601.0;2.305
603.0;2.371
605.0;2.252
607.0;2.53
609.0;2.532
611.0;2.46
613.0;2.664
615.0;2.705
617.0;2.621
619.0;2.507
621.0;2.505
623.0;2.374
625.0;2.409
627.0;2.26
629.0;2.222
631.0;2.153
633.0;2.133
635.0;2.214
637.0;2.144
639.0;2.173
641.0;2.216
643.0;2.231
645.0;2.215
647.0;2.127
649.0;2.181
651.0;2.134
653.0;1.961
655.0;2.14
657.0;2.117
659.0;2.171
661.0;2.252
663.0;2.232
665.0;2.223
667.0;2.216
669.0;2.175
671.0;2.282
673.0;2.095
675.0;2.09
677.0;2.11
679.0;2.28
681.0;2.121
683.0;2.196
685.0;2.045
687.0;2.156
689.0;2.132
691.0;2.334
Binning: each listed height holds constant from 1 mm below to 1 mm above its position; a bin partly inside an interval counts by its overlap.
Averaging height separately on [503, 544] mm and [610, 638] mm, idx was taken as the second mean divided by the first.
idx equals 1.18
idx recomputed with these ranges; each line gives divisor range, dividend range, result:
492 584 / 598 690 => 1.11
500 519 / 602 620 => 1.18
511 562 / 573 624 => 1.14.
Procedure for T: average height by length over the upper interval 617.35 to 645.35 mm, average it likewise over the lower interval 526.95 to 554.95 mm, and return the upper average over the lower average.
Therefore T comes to 1.2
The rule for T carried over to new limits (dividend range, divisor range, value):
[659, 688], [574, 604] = 1.01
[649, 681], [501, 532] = 1.05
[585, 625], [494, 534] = 1.16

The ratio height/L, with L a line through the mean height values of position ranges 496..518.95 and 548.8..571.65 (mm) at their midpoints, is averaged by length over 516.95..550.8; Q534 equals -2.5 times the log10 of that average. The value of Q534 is 0.08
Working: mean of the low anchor 2.13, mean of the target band 1.96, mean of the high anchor 2.1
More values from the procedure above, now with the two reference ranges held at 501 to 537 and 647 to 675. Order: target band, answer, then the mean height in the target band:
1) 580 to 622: -0.111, 2.34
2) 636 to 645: -0.024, 2.19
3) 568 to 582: 0.059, 1.98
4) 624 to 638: -0.041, 2.22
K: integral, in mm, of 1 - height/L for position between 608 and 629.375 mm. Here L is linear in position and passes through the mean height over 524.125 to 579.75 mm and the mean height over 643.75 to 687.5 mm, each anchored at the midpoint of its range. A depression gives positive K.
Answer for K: -3.96 mm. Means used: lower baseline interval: 2.01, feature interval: 2.49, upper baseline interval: 2.16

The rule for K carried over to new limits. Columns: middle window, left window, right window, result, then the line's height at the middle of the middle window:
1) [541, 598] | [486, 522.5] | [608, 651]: 3.7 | 2.22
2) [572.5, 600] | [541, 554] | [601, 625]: 2.2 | 2.29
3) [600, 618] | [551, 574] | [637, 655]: -3.1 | 2.13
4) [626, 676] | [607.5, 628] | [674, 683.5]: 3.0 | 2.32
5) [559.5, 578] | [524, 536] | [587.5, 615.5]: 0.8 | 2.17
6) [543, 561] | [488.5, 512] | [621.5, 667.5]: 1.1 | 2.15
